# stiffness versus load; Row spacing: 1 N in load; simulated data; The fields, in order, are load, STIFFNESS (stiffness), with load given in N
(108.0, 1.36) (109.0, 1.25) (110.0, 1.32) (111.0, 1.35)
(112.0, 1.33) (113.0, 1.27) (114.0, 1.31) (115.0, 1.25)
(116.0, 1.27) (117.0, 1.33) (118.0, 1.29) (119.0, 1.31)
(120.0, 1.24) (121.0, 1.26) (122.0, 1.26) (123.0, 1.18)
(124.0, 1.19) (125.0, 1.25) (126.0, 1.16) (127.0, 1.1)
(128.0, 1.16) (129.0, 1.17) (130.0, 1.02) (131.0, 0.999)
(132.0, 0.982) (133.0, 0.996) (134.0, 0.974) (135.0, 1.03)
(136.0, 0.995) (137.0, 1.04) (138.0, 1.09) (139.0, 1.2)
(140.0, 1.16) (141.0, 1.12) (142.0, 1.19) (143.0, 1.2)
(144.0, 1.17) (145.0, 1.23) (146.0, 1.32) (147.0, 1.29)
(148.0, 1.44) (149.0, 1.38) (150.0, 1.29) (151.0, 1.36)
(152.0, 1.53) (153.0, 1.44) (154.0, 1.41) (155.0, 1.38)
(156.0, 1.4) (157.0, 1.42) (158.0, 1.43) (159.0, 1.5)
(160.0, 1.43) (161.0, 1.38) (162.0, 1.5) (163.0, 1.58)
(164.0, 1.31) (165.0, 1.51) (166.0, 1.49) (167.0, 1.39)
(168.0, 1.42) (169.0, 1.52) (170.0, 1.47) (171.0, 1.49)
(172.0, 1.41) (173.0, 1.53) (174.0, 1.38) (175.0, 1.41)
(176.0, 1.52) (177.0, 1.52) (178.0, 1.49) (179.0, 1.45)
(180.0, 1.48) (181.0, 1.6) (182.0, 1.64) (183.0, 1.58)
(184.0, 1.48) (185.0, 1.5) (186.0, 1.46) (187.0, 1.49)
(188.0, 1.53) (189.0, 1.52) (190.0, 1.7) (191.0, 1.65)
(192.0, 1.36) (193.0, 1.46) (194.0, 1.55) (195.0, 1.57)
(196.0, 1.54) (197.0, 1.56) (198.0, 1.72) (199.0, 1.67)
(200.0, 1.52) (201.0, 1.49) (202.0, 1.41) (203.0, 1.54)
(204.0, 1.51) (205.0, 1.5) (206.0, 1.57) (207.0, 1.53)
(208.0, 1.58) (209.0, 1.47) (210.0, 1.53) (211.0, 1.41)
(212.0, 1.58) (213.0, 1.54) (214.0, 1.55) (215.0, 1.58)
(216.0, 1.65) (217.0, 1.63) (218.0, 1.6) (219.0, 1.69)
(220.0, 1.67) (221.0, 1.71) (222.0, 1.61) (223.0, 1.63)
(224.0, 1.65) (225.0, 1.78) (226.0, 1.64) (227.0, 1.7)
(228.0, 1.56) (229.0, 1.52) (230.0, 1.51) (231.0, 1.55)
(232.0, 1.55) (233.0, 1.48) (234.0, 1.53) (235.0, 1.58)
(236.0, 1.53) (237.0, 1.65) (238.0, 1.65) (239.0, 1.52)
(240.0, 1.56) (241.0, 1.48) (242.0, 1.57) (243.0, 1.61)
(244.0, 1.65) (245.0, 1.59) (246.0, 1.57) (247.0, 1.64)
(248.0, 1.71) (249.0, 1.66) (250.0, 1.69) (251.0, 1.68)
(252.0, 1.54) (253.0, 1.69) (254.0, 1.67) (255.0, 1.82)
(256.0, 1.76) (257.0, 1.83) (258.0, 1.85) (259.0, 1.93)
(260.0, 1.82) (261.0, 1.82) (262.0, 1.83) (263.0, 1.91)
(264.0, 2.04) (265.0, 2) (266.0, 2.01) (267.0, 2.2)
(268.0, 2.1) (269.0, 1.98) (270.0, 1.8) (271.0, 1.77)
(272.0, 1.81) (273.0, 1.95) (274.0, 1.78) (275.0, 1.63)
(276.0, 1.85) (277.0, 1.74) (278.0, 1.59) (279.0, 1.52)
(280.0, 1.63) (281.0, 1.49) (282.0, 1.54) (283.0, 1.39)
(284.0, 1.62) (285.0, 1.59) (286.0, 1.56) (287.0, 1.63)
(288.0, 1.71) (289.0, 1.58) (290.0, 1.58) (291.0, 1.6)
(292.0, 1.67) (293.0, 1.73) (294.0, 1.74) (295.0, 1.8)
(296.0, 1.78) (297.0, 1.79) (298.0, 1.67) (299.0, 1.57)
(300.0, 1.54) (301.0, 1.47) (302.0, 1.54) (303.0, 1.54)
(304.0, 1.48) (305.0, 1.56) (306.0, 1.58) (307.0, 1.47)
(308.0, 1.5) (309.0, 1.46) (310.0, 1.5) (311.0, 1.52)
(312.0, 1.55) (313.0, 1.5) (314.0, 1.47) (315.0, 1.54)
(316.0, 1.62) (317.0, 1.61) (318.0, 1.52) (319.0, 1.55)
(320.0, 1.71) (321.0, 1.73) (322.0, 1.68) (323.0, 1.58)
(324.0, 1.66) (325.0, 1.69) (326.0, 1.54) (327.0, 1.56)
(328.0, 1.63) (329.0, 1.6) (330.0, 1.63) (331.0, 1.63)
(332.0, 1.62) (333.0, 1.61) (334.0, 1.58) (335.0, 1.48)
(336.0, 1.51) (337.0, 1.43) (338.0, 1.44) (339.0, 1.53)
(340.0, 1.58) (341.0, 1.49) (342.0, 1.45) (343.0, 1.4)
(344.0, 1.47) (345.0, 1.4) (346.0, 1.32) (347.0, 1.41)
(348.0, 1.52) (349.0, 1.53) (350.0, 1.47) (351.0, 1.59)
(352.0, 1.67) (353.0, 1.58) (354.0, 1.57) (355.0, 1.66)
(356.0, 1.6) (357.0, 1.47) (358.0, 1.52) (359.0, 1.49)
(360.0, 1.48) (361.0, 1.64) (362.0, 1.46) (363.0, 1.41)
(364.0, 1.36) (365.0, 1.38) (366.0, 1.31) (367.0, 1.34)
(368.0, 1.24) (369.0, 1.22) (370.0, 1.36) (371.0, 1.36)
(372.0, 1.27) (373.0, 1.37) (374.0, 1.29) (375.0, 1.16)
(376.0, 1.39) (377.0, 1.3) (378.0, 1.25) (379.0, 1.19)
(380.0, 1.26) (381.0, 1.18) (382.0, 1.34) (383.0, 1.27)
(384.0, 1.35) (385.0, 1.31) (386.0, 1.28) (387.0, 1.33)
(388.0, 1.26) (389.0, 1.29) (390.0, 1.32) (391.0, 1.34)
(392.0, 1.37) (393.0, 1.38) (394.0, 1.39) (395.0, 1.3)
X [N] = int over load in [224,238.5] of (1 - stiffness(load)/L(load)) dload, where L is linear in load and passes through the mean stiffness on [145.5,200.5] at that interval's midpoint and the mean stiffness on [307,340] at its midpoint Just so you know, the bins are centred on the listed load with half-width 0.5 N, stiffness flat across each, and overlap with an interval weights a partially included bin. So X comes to -0.7 N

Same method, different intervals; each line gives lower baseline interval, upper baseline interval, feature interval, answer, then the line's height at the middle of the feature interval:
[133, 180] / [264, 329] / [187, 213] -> -1.7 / 1.44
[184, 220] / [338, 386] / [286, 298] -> -1.8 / 1.47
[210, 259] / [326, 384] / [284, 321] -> -1.7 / 1.52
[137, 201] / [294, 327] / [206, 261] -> -4.3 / 1.51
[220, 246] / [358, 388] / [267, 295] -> -3.6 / 1.5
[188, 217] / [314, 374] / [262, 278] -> -3.8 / 1.53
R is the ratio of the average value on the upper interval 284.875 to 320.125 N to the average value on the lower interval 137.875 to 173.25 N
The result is 1.2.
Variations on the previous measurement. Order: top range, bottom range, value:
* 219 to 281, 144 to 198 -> 1.17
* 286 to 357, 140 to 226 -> 1.05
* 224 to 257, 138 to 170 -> 1.19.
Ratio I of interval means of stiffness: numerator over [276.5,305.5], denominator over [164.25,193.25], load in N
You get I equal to 1.1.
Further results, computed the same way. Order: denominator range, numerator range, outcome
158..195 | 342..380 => 0.95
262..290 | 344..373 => 0.83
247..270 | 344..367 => 0.81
